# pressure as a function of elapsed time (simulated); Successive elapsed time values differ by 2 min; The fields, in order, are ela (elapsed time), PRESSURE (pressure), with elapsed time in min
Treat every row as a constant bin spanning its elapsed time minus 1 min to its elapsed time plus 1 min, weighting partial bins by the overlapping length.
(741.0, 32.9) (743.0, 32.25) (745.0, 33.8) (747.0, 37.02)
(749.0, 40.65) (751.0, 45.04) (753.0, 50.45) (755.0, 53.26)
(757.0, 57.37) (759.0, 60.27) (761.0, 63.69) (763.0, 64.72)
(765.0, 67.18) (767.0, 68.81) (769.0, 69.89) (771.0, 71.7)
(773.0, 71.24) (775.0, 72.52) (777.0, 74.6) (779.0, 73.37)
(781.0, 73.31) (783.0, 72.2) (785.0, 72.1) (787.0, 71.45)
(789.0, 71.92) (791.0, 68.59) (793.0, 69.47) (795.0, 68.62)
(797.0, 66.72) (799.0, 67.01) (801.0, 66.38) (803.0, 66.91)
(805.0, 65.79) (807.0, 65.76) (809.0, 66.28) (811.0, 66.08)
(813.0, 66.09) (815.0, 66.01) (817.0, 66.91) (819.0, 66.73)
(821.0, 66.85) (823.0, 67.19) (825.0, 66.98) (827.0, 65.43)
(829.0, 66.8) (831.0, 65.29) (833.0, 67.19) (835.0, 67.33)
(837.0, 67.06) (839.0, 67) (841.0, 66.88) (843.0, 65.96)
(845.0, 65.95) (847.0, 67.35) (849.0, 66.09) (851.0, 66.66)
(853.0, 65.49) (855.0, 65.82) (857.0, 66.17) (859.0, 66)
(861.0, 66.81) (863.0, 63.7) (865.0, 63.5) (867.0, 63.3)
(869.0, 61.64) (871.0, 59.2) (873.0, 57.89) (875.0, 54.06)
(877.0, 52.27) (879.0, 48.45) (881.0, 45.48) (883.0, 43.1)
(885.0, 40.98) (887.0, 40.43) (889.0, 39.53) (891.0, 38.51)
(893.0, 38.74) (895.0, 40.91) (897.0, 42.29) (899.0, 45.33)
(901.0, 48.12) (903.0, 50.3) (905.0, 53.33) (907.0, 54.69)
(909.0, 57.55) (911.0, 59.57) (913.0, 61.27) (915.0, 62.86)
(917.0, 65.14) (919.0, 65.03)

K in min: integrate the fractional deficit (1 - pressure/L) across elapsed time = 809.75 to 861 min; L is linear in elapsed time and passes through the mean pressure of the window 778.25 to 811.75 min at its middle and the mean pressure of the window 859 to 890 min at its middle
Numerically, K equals -4.50 min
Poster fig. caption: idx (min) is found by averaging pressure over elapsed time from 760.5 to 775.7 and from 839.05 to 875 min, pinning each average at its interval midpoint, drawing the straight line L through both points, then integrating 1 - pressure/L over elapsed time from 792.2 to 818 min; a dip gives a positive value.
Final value 0.08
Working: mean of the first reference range 68.8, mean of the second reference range 64.4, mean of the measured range 66.8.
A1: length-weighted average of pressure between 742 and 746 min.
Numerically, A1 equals 33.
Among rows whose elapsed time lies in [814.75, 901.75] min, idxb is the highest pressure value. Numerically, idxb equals 67.35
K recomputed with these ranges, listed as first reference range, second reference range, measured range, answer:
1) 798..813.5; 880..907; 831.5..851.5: -3.3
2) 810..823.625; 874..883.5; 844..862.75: -3.4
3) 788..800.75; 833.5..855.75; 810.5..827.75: 0.3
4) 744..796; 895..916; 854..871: -2.5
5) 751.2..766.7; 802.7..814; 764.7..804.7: -4.7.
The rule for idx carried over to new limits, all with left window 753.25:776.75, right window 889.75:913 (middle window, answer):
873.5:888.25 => 1.30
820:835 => -2.33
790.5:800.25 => -1.01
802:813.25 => -1.14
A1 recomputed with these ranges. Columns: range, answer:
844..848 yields 66.7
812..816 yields 66.1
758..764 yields 62.9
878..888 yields 43.7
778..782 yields 73.3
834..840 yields 67.1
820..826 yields 67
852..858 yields 65.8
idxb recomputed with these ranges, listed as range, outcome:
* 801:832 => 67.19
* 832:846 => 67.33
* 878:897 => 48.45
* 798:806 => 67.01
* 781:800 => 73.31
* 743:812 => 74.6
